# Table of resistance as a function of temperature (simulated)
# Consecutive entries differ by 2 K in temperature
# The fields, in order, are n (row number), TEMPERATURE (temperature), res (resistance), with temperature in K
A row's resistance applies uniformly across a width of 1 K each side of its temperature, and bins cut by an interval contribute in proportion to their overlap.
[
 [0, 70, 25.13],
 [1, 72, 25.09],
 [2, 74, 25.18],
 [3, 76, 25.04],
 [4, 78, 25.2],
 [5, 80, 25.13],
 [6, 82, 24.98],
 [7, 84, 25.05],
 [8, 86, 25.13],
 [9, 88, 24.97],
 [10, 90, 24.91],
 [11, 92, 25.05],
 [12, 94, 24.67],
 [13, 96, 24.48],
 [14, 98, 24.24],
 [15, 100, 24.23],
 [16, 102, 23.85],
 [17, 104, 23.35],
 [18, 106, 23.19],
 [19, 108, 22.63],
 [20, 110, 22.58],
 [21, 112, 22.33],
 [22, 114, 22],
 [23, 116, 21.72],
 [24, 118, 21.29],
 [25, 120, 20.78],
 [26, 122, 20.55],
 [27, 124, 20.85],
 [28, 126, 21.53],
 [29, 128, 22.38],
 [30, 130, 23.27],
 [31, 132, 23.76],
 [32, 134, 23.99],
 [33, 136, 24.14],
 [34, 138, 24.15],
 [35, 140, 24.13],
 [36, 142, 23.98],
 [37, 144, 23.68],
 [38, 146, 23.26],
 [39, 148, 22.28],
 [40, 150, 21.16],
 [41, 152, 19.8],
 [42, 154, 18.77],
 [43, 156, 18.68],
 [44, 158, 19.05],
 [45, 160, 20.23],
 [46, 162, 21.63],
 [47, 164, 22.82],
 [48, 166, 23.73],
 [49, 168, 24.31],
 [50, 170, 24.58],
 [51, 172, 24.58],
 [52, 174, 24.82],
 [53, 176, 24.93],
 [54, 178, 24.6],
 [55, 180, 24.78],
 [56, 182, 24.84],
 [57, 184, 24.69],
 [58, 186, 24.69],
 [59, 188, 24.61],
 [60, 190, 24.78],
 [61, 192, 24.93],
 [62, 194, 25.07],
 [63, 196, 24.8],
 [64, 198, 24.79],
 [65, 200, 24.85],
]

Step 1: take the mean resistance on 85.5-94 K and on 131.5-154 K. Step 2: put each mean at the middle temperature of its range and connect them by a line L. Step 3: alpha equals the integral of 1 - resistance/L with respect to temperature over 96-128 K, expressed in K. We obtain 2.3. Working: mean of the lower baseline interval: 25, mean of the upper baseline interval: 22.9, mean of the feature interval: 22.4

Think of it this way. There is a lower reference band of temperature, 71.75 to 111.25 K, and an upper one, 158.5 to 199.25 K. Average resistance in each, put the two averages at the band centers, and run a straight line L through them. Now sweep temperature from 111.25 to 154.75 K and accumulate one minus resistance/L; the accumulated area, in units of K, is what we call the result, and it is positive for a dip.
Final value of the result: 3.6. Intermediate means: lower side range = 24.4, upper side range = 24.2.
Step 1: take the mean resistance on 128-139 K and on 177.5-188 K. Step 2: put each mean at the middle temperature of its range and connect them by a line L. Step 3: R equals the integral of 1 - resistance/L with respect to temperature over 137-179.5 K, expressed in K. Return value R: 2.8 K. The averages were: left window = 23.7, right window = 24.7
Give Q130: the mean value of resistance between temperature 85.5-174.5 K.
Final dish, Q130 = 22.8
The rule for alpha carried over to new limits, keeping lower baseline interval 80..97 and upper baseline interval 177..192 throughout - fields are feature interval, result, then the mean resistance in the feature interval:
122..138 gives 1.3 K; 22.8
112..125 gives 1.9 K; 21.3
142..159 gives 2.6 K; 21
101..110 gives 0.6 K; 23.2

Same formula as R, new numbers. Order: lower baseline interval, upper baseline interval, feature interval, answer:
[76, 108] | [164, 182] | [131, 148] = 0.5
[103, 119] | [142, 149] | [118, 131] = 0.7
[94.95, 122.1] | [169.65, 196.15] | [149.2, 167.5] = 2.5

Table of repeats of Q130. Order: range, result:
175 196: 24.8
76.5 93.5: 25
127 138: 23.6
